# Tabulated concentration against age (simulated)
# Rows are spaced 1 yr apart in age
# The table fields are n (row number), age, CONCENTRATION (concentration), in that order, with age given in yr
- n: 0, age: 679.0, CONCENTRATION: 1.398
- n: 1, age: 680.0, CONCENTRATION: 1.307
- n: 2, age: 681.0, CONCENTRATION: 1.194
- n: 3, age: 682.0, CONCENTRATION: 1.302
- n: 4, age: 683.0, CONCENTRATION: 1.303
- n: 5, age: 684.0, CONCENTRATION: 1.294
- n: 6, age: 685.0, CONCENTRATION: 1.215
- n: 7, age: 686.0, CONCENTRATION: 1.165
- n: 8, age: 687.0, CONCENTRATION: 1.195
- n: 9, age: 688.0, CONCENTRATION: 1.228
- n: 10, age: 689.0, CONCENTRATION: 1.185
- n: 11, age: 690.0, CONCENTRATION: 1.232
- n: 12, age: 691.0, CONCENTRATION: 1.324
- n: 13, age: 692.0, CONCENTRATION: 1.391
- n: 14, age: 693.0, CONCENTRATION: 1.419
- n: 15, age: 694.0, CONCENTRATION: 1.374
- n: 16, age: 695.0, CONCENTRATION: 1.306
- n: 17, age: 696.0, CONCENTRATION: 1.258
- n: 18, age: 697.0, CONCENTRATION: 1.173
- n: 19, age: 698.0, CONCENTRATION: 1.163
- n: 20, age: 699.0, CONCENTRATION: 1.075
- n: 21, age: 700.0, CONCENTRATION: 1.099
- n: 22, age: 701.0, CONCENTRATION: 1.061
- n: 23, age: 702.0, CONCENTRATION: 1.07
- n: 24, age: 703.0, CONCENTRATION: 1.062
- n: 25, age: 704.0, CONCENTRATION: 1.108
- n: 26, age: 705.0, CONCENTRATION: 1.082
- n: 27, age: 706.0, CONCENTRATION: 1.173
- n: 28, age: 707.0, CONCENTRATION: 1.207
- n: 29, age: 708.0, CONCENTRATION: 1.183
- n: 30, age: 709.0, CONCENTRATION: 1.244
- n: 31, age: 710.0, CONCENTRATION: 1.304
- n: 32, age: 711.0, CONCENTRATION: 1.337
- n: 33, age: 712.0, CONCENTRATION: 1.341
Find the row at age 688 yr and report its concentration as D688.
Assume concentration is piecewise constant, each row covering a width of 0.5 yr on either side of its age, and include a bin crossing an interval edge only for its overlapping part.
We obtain 1.228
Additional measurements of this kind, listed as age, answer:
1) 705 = 1.082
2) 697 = 1.173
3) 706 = 1.173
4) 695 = 1.306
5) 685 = 1.215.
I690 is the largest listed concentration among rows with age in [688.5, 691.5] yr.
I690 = 1.324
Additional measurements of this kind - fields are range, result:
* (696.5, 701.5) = 1.173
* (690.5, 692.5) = 1.391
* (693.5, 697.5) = 1.374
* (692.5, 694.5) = 1.419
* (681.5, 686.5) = 1.303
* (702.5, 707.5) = 1.207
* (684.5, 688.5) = 1.228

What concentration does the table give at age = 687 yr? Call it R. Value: 1.195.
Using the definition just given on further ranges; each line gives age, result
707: 1.207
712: 1.341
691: 1.324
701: 1.061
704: 1.108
